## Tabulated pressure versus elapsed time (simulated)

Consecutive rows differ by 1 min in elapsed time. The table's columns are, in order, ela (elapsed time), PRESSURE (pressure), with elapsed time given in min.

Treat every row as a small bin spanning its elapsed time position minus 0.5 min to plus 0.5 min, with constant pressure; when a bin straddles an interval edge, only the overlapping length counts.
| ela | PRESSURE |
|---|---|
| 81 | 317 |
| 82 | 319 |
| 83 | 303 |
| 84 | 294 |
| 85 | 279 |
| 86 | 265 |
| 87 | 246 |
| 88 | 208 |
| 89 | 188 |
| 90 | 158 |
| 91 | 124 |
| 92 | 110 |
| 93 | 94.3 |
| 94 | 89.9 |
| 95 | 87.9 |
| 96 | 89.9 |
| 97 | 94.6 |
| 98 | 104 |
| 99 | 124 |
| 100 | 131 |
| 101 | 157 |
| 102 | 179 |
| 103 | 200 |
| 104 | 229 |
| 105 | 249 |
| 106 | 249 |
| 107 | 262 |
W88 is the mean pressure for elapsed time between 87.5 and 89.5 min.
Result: 198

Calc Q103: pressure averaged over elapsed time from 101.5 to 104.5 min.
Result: 203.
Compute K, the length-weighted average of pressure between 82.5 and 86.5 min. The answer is 285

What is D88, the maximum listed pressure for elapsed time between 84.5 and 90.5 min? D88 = 279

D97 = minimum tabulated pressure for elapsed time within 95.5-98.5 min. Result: 89.9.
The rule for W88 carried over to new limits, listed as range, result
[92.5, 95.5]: 90.7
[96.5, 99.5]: 108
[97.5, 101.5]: 129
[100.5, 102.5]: 168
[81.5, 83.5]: 311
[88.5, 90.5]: 173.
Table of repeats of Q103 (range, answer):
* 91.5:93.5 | 102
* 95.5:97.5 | 92.2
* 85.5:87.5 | 256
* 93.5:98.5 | 93.3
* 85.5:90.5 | 213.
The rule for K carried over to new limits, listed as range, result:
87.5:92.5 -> 158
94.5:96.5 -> 88.9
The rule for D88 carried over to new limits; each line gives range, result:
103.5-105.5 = 249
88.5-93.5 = 188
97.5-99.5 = 124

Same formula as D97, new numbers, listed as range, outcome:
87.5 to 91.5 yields 124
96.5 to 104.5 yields 94.6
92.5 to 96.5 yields 87.9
